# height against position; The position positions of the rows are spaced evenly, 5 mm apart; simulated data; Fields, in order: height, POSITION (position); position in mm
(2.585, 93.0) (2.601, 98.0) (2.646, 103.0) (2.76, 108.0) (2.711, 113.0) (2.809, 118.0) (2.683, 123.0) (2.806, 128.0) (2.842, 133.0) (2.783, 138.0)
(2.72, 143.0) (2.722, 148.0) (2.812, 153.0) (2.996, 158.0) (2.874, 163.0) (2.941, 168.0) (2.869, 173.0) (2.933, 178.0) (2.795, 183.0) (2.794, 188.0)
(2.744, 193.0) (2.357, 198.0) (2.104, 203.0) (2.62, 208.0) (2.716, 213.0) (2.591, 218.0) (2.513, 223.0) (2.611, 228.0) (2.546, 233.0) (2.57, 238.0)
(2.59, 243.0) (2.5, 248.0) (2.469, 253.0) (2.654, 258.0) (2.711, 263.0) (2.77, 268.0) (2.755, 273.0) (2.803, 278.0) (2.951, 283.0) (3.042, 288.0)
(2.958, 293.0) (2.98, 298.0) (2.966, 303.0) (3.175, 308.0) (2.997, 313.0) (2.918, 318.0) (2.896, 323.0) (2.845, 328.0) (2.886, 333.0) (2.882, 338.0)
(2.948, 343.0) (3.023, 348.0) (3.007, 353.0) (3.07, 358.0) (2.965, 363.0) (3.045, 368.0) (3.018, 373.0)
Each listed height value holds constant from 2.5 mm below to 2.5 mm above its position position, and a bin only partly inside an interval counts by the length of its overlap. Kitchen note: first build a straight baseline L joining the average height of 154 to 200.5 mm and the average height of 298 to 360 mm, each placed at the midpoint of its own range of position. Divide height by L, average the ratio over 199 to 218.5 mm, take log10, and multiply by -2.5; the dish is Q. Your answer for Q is 0.15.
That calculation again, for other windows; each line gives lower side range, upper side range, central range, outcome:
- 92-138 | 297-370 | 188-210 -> 0.13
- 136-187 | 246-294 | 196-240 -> 0.12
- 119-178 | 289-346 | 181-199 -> 0.06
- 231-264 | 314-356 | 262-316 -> -0.07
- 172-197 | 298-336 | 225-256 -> 0.13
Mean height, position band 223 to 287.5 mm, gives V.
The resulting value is 2.67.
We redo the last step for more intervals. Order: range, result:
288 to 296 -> 2.99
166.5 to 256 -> 2.62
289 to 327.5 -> 2.98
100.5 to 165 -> 2.78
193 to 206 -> 2.34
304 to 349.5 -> 2.95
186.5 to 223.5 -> 2.55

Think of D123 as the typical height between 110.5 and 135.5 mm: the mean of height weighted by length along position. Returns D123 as 2.77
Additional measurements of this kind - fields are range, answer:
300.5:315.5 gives 3.05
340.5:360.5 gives 3.01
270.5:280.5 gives 2.78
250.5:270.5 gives 2.65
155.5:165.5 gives 2.94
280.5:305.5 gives 2.98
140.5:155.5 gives 2.75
